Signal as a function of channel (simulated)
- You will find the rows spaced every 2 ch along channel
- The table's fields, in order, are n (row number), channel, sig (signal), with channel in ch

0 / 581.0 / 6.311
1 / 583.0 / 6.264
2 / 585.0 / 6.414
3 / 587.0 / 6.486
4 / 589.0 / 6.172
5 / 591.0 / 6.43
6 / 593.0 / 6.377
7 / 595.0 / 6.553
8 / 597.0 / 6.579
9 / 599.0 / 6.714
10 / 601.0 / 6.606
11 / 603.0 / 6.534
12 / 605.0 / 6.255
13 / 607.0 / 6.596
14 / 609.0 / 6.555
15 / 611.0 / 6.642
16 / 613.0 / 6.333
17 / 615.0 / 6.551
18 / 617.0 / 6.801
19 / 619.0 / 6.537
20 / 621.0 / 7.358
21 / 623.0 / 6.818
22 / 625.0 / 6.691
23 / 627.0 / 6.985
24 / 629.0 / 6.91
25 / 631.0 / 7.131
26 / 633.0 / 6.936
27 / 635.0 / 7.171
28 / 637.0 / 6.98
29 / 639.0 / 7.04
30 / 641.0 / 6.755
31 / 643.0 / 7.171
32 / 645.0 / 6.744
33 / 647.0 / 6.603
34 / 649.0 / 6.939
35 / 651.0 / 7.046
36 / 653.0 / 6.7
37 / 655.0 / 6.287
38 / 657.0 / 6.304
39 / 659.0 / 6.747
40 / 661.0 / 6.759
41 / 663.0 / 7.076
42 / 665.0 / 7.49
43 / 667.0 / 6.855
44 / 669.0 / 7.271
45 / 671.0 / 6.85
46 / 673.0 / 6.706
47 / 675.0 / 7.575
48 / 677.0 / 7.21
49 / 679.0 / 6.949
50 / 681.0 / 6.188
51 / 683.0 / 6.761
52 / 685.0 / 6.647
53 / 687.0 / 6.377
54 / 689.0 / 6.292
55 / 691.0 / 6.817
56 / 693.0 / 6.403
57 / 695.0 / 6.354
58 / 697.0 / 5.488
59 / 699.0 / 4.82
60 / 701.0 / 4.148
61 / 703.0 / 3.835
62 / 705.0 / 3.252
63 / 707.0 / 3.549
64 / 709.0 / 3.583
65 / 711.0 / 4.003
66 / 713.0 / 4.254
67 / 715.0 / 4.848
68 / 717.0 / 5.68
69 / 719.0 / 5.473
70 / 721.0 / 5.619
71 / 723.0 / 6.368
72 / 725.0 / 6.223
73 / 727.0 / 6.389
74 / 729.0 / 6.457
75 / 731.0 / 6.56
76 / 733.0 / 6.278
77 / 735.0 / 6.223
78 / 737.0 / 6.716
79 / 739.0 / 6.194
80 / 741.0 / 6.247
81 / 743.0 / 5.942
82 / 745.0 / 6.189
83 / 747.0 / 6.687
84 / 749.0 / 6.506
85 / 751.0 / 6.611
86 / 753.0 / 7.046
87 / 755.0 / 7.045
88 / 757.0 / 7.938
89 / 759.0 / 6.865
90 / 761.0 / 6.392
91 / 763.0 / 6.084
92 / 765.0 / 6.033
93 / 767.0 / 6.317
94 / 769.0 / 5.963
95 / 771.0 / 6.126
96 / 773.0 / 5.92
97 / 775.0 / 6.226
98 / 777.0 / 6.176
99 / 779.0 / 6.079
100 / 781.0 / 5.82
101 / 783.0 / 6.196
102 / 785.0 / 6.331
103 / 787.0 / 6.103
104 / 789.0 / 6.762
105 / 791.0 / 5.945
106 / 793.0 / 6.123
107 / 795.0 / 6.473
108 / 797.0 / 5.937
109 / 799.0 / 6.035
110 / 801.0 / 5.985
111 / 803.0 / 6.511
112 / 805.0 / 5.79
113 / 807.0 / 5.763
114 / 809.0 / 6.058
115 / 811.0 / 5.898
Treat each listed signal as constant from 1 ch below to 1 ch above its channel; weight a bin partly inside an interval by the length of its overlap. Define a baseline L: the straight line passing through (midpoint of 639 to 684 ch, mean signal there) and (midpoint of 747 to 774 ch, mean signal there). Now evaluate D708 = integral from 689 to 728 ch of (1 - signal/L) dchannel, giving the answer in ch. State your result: 9.1 ch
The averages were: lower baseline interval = 6.87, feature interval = 5.14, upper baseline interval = 6.53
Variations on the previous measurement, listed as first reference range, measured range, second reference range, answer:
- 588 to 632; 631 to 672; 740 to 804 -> -2.1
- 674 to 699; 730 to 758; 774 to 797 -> -1.1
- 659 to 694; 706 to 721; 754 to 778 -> 4.7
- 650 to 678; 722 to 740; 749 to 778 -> 0.7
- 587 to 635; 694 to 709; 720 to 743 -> 4.6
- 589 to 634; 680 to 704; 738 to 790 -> 2.5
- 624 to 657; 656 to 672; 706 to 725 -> -1.7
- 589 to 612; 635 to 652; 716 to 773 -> -1.2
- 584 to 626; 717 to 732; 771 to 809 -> 0.4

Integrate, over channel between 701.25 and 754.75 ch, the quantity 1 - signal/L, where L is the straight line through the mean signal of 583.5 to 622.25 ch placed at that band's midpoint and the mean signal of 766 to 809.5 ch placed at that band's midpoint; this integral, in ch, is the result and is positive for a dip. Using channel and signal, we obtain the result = 5.2 ch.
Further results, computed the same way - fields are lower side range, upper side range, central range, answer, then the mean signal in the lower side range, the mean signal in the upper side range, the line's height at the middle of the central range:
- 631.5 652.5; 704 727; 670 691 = -3.24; 6.94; 4.87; 5.86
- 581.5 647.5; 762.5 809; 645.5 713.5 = 4.18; 6.69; 6.12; 6.47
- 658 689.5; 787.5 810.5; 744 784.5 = -0.51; 6.87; 6.12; 6.33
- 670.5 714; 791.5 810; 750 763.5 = -2.28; 5.63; 6.07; 5.89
